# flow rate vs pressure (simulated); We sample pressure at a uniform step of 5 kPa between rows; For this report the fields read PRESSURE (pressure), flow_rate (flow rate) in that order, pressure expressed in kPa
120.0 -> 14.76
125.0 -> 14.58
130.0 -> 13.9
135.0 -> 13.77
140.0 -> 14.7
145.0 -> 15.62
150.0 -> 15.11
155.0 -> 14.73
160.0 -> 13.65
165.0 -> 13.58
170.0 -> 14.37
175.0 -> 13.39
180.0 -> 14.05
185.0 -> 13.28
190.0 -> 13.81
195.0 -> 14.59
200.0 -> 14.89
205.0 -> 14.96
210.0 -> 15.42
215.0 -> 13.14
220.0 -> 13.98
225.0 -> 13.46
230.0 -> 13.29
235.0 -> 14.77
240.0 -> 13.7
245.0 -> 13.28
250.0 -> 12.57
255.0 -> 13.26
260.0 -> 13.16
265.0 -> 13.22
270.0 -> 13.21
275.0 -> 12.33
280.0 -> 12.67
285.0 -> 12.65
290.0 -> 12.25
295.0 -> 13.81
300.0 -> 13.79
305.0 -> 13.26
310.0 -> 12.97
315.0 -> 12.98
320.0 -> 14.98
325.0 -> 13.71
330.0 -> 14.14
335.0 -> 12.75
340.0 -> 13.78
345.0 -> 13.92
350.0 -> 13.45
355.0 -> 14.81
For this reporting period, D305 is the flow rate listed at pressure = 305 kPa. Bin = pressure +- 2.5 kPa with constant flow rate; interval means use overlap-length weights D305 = 13.26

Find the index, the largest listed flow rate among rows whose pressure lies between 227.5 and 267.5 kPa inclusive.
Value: 14.77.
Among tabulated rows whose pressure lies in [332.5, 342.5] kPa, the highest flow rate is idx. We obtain 13.78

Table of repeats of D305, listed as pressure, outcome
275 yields 12.33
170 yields 14.37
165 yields 13.58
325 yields 13.71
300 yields 13.79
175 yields 13.39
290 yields 12.25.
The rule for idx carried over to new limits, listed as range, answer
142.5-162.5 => 15.62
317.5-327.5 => 14.98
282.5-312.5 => 13.81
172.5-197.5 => 14.59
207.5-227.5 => 15.42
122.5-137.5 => 14.58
